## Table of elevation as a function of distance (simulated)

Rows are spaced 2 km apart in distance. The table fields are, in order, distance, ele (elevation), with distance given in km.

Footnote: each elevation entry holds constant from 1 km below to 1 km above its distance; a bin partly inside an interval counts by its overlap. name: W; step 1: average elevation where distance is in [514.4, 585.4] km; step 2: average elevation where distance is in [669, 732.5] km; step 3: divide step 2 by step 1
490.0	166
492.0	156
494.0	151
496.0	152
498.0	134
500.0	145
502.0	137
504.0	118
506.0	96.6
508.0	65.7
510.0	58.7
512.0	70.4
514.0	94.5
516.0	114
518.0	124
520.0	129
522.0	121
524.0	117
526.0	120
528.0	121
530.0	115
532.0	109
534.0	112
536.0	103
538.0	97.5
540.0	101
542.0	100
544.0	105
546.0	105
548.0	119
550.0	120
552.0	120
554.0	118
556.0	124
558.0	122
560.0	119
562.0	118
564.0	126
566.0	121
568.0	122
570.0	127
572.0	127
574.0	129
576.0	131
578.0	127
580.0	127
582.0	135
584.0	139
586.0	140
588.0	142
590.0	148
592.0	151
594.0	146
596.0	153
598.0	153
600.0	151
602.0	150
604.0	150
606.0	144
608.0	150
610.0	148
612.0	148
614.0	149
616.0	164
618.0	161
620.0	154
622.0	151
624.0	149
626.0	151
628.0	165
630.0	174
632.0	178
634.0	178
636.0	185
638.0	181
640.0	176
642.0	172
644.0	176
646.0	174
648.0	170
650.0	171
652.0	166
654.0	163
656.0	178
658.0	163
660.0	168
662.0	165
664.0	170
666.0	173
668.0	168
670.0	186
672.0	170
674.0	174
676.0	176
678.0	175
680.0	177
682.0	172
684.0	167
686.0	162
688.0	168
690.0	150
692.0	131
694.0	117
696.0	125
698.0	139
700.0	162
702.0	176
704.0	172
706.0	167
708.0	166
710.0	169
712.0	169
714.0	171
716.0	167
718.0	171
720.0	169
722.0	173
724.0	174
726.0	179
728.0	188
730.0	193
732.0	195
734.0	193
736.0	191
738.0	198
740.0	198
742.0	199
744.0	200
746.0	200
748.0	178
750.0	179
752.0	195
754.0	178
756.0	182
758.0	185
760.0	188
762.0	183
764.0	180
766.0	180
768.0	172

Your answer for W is 1.40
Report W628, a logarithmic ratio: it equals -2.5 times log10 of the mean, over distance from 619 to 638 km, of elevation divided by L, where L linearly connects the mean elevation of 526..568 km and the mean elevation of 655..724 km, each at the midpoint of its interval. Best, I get -0.16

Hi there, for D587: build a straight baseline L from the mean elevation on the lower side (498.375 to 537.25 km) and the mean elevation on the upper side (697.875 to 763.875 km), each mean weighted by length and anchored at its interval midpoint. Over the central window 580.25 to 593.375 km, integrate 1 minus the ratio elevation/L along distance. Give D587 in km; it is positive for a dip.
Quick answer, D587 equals -0.9 km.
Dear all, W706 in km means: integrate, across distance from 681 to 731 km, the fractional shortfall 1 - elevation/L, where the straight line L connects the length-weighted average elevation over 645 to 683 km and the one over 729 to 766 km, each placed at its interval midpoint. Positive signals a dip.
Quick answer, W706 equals 4.65 km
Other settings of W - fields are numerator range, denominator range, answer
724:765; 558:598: 1.42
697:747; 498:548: 1.66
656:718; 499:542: 1.52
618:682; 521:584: 1.44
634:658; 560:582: 1.38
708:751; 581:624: 1.23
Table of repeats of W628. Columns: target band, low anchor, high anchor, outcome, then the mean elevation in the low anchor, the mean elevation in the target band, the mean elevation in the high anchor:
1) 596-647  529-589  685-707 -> -0.195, 120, 161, 152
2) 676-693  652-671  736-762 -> 0.075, 170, 164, 190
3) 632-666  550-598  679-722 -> -0.162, 131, 172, 161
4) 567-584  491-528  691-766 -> 0.049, 117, 129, 176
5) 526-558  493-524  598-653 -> 0.145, 114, 112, 162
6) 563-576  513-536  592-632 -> 0.079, 115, 126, 154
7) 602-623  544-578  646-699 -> -0.082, 121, 152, 163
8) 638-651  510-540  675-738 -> -0.175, 108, 174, 168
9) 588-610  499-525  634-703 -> -0.070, 107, 149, 166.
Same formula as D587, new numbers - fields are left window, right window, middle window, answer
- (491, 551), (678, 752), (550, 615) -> -1.56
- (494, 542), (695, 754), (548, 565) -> 0.44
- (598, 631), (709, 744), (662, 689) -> -0.39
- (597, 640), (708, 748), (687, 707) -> 2.94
